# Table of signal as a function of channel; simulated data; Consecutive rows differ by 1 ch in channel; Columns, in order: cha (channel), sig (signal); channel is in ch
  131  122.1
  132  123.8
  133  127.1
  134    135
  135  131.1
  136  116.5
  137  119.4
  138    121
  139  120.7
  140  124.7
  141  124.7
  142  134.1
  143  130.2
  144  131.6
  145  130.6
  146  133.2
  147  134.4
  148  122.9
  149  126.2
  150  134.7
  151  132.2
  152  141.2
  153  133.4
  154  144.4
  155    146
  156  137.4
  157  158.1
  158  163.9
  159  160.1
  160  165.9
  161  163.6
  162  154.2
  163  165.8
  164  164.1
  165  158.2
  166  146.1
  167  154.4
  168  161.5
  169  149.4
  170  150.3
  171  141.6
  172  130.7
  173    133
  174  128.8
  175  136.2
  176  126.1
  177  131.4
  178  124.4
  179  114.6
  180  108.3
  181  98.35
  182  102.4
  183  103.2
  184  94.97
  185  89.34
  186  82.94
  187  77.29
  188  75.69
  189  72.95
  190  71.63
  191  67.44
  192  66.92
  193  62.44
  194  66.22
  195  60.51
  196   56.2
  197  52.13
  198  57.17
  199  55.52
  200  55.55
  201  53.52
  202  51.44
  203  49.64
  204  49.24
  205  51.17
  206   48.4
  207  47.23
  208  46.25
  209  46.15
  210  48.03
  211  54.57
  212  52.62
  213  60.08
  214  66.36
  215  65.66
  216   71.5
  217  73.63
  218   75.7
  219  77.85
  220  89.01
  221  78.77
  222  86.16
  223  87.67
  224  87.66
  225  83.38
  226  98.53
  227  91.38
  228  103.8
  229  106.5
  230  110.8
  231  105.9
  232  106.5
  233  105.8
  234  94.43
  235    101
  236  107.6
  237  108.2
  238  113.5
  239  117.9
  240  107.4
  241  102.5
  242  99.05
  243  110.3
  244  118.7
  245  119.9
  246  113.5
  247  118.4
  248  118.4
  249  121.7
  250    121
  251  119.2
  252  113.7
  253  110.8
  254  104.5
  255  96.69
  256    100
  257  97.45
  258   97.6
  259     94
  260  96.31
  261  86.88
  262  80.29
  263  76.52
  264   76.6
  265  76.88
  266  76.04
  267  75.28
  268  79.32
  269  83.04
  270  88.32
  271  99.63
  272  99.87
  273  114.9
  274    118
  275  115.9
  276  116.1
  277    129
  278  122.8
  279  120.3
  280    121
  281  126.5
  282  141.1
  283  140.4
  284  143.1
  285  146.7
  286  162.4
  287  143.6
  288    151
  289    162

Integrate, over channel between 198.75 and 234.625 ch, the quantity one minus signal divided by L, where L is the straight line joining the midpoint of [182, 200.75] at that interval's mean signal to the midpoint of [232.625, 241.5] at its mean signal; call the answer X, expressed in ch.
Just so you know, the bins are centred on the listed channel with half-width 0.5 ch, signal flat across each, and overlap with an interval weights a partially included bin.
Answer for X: 7.3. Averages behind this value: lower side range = 71.1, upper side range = 106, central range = 73.5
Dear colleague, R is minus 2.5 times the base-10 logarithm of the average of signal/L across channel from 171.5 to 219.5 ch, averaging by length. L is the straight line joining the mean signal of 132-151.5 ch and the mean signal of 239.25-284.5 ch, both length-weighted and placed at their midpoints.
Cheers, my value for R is 0.47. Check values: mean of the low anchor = 128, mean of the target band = 76.9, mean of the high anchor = 106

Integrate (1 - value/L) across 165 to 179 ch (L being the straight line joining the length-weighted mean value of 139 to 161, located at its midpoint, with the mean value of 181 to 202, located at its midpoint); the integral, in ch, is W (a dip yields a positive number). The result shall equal -4.91 ch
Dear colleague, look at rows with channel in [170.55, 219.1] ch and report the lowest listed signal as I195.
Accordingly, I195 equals 46.15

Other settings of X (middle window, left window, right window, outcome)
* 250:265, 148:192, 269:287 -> 3.3 ch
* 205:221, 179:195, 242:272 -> 4.9 ch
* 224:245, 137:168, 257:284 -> 1.8 ch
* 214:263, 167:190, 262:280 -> 2.2 ch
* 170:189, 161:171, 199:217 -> 2.0 ch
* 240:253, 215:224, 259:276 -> -4.2 ch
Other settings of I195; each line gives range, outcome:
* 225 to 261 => 83.38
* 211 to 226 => 52.62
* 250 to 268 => 75.28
